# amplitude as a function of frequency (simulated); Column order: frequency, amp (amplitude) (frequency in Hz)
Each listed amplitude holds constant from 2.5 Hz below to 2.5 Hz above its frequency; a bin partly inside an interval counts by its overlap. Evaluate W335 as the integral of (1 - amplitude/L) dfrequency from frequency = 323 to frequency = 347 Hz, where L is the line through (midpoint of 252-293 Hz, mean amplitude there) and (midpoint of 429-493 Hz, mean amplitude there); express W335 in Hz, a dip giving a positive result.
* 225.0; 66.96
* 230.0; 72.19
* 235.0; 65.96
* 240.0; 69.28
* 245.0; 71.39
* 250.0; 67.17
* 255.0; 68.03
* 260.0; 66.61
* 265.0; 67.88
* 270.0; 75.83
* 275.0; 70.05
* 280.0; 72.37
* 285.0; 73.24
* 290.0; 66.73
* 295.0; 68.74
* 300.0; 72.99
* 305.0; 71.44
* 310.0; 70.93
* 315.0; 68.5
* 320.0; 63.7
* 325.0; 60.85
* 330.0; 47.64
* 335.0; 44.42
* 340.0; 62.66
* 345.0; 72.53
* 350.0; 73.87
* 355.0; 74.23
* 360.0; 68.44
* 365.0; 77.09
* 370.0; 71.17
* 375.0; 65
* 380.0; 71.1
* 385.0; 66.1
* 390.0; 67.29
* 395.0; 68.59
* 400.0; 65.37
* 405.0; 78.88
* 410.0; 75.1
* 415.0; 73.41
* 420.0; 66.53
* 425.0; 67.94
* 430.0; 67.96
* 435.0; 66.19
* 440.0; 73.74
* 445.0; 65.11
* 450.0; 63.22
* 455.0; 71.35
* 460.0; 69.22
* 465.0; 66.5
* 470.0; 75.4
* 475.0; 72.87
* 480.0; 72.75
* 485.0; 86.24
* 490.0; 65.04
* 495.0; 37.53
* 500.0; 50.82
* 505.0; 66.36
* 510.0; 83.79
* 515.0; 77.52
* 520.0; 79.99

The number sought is 4.4 Hz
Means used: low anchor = 70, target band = 57.2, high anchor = 70.2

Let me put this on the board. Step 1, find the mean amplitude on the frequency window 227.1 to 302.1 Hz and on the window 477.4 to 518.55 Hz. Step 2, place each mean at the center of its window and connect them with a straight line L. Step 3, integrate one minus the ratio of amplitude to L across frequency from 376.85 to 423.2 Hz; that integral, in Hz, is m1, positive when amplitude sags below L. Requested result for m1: -1.0 Hz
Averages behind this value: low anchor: 69.9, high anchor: 67.8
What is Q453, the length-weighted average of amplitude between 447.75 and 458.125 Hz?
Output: 67.5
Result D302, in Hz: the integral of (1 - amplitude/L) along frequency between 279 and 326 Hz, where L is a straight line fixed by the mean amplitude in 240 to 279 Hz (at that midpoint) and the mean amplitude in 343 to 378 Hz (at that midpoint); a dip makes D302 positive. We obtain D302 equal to 1.0 Hz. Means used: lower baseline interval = 69.7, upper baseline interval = 71.7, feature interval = 69.1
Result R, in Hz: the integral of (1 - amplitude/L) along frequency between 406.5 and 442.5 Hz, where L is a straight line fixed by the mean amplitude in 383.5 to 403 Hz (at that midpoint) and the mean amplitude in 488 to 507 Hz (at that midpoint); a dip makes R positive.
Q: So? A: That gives -4.0 Hz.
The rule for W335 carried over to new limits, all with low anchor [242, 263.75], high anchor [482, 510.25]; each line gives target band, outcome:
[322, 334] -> 2.41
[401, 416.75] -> -2.32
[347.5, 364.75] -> -1.70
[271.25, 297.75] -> -1.11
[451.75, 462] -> -0.87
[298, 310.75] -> -0.86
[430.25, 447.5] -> -0.96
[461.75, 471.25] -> -0.90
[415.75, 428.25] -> -0.60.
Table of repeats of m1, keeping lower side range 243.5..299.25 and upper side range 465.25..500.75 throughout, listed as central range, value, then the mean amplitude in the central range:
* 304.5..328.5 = 1.14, 65.9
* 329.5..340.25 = 2.95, 50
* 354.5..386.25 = -0.94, 70.4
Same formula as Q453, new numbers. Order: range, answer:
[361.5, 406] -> 69.7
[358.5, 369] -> 72.9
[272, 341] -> 65.4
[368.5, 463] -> 69.1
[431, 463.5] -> 68.1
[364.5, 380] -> 70.3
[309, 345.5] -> 60.4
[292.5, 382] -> 66.9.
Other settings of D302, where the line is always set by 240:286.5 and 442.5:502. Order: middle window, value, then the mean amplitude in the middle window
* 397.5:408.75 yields -0.8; 72.5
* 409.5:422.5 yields -0.7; 71.2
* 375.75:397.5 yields 0.0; 68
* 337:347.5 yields 0.3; 66.5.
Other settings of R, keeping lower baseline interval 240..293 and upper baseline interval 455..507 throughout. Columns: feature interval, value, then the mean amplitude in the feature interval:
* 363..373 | -0.77 Hz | 73.5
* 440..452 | 0.16 Hz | 66.2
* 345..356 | -0.82 Hz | 73.7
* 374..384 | -0.01 Hz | 68.2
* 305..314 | -0.19 Hz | 70.7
